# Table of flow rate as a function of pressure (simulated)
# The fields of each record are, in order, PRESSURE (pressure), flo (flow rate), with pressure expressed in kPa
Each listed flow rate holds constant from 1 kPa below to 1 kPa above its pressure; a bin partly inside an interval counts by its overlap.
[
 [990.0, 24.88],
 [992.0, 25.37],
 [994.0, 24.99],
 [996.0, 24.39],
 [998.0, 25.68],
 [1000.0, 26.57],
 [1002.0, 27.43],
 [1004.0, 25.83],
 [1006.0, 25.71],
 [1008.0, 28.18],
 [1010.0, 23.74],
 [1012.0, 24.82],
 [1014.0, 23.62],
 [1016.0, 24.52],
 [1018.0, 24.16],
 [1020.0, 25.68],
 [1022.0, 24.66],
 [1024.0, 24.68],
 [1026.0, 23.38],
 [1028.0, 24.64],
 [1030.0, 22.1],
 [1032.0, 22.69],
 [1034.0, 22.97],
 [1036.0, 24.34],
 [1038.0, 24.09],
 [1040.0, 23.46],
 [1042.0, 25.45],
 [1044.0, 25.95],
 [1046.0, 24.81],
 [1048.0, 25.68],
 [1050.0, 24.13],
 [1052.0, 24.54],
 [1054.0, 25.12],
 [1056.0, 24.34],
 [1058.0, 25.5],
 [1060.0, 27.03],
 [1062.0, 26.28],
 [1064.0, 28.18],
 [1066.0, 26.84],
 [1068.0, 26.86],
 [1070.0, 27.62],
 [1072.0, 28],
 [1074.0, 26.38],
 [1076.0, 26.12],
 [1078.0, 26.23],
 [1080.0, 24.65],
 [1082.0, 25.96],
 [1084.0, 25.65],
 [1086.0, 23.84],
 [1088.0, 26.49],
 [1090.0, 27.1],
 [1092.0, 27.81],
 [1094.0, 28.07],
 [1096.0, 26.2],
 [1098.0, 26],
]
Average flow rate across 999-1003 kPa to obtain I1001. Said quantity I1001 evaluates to 27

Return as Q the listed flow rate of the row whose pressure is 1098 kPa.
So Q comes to 26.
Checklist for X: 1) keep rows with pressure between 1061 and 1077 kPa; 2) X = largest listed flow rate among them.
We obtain 28.18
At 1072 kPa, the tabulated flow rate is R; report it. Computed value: 28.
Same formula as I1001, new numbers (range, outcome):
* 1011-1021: 24.6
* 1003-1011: 25.9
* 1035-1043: 24.3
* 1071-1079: 26.7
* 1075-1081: 25.7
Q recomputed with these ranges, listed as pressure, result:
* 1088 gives 26.49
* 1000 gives 26.57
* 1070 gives 27.62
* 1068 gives 26.86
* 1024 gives 24.68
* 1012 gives 24.82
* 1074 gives 26.38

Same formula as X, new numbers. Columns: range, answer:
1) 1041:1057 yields 25.95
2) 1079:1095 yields 28.07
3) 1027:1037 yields 24.64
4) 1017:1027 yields 25.68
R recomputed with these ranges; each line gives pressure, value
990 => 24.88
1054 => 25.12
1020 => 25.68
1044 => 25.95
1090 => 27.1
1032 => 22.69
